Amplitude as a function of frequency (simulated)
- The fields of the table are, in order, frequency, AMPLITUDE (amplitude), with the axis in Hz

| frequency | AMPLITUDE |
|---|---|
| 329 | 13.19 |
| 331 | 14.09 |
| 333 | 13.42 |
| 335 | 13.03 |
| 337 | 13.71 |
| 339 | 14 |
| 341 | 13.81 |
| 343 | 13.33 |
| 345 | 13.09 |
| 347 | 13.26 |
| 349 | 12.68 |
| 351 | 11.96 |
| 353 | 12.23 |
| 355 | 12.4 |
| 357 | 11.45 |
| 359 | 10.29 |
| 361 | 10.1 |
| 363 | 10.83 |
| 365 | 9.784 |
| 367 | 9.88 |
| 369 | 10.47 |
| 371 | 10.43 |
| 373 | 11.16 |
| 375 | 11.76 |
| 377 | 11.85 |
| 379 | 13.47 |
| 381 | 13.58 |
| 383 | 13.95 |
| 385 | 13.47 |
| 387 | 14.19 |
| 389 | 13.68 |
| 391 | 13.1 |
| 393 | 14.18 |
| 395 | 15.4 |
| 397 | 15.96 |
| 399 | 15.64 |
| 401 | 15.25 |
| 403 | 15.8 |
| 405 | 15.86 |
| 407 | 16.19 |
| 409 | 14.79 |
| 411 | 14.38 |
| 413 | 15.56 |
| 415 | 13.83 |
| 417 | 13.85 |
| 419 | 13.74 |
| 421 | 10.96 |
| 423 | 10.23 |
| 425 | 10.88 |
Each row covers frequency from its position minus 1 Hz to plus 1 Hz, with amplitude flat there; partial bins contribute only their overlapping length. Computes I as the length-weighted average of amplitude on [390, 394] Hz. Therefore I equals 13.6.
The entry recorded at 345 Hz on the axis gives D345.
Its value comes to 13.09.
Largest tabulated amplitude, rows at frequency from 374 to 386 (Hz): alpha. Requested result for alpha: 13.95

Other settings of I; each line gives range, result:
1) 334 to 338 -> 13.4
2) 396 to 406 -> 15.7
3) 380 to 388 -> 13.8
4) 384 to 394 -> 13.7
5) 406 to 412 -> 15.1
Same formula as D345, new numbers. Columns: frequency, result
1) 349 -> 12.68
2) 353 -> 12.23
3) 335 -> 13.03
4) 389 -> 13.68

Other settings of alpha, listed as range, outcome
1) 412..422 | 15.56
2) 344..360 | 13.26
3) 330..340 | 14.09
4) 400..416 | 16.19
